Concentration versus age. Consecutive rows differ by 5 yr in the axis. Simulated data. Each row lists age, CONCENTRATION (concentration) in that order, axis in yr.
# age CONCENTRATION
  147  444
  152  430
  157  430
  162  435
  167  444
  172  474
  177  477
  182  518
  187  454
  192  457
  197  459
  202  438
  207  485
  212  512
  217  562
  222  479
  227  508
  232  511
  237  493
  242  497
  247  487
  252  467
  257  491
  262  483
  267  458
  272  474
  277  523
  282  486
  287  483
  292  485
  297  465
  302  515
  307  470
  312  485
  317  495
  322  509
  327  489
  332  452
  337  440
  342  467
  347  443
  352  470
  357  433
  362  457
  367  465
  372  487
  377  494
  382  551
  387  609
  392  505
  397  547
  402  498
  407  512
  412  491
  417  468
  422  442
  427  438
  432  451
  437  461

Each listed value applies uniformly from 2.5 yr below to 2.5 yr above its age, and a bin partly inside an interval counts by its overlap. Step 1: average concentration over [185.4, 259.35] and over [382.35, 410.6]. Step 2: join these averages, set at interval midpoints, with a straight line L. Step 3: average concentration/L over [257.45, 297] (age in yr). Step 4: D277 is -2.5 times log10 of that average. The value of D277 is 0.04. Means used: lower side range 487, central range 484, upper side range 534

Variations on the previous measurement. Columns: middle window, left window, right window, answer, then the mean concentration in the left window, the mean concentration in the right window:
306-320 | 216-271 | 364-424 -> 0.03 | 492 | 506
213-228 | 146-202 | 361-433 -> -0.12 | 456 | 496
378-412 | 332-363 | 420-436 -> -0.19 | 451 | 445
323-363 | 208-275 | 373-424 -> 0.11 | 494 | 512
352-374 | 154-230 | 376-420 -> 0.11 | 475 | 519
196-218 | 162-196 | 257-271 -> -0.04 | 468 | 475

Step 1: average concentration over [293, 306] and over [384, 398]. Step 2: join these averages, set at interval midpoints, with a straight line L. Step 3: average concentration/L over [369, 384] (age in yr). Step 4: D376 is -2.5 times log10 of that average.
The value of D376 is 0.074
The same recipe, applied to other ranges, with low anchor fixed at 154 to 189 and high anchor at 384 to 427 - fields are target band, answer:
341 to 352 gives 0.086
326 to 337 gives 0.069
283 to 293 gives -0.002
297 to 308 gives -0.007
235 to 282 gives -0.018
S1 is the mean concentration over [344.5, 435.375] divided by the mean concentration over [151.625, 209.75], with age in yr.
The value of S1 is 1.06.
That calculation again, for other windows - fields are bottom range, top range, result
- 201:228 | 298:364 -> 0.94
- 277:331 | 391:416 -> 1.04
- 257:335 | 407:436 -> 0.95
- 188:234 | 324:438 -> 0.99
